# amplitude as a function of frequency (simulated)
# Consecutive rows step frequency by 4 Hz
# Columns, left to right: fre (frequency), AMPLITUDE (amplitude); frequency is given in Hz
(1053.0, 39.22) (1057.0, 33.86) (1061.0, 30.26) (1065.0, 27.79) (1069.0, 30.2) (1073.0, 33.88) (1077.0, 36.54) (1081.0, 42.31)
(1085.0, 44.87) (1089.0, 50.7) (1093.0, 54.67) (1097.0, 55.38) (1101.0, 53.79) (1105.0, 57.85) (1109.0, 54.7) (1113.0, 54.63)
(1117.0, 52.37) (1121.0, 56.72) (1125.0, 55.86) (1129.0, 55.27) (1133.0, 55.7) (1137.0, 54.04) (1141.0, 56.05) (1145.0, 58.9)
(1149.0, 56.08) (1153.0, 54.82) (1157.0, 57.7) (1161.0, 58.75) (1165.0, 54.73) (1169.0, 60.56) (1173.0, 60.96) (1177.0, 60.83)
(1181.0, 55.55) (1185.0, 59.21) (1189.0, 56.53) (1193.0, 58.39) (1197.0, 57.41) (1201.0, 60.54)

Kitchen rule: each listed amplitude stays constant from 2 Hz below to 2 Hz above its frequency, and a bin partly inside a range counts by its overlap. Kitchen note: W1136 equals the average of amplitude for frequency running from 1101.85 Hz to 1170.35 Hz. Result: 56.1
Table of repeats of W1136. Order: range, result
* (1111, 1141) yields 55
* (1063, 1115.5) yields 46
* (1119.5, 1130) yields 56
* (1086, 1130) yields 54.5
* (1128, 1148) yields 56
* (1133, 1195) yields 57.5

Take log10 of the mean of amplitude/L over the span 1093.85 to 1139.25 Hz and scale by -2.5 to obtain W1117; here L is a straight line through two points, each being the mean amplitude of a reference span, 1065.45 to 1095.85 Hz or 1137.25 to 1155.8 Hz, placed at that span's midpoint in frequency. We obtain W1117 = -0.12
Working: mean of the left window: 41.5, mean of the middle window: 55.1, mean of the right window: 56.3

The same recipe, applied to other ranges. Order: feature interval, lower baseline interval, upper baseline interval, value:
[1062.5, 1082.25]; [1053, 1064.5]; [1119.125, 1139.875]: 0.109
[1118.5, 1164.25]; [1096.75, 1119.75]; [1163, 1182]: 0.010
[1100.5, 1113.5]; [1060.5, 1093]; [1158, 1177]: -0.221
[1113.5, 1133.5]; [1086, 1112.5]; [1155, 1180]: 0.014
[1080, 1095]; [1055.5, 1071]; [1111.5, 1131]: -0.190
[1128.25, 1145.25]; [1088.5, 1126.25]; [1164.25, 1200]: 0.009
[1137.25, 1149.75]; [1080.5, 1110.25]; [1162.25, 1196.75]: -0.019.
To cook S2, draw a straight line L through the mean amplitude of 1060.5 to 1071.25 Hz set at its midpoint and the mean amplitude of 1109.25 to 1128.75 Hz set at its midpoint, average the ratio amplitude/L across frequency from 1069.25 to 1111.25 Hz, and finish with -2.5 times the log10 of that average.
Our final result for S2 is -0.16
